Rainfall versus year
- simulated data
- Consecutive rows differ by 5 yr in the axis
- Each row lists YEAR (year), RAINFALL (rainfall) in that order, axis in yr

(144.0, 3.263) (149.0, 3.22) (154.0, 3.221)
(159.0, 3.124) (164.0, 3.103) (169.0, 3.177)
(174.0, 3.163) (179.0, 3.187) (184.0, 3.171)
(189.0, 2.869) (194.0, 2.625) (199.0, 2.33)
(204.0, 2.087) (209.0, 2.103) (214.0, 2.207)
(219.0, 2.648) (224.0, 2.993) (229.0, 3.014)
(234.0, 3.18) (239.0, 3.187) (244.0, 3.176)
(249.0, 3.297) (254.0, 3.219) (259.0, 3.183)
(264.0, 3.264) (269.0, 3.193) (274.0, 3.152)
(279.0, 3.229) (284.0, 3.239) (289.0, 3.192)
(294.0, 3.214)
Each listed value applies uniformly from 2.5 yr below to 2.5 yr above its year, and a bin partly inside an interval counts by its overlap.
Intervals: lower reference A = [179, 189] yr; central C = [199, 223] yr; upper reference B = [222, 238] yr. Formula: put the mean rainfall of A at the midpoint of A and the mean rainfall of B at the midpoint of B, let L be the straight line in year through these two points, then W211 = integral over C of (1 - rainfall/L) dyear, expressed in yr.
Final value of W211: 6.0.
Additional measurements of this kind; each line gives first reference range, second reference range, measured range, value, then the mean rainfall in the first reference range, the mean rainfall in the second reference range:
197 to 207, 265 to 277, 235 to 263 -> -3.4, 2.2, 3.19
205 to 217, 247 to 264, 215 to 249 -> -4.4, 2.17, 3.24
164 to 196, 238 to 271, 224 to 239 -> 0.3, 3.04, 3.22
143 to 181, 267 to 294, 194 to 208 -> 4.0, 3.18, 3.2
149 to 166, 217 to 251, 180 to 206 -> 3.9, 3.16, 3.07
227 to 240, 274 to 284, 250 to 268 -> -0.3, 3.12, 3.21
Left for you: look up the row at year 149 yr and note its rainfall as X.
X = 3.22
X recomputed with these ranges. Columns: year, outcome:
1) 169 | 3.177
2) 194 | 2.625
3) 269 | 3.193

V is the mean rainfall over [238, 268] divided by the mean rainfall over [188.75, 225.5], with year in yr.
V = 1.32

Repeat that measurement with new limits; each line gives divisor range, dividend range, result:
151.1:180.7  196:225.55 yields 0.75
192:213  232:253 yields 1.41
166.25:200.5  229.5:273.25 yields 1.08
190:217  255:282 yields 1.39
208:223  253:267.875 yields 1.34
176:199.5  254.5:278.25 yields 1.11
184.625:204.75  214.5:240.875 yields 1.14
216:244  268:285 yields 1.07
